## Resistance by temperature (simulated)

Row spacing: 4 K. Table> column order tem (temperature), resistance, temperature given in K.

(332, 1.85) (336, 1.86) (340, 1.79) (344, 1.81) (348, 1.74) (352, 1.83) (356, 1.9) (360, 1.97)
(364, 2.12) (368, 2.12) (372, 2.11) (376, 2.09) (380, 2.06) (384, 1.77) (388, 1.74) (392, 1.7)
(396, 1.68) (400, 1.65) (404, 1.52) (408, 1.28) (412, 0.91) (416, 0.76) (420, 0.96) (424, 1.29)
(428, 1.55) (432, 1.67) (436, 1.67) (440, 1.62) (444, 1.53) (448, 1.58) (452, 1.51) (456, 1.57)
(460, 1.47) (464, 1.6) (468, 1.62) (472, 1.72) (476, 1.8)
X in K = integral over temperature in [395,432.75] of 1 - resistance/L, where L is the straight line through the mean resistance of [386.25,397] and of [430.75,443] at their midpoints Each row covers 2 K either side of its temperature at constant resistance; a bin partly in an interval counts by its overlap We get 8.3 K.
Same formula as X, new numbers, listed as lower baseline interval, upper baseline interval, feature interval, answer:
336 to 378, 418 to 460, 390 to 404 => 0.6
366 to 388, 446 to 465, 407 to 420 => 6.1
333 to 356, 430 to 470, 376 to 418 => 4.2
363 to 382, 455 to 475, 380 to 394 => 1.7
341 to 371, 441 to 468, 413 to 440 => 5.3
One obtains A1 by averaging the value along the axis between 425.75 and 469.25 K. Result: 1.58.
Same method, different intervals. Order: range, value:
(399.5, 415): 1.27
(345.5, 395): 1.92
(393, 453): 1.42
